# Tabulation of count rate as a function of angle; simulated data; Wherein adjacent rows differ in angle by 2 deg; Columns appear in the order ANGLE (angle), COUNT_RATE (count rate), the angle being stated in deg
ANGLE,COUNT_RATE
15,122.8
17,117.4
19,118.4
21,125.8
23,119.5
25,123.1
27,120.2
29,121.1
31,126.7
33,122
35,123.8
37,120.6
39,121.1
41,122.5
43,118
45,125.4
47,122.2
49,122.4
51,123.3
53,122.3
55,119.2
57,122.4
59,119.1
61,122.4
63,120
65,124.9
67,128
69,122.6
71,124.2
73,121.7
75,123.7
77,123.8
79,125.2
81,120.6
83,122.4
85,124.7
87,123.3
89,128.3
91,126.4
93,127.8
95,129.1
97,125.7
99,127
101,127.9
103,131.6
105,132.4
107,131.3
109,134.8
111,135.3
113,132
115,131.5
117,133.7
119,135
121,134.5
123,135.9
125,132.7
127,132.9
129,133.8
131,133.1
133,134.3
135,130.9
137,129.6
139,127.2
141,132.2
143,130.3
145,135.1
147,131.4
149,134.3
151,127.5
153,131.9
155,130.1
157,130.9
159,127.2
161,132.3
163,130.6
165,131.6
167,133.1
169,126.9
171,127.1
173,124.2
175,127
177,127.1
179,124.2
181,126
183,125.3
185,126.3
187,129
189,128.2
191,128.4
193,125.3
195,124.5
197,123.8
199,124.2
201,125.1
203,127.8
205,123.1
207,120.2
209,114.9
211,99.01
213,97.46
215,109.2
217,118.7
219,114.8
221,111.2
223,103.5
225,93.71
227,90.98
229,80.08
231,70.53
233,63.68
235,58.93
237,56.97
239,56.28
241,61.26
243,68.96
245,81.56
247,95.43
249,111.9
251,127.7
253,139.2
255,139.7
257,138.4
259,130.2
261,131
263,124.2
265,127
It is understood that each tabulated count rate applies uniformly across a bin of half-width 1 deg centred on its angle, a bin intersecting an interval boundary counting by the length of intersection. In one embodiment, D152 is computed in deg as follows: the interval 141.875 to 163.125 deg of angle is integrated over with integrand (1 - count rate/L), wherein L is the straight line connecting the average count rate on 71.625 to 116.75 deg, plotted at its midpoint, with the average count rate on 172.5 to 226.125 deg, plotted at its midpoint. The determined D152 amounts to -1.4 deg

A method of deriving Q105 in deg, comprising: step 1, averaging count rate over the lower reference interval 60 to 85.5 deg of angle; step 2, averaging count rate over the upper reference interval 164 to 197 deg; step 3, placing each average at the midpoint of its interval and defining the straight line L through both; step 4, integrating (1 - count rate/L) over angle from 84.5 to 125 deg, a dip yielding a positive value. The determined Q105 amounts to -2.0 deg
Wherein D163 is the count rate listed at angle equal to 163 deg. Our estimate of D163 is 130.6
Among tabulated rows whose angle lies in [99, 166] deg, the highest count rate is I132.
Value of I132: 135.9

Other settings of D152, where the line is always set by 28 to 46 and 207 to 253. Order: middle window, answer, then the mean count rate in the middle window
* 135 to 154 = -4.6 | 131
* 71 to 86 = -1.0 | 123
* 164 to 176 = -3.2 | 128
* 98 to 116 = -3.3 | 132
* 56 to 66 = -0.3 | 122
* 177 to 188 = -3.0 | 126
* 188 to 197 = -2.6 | 126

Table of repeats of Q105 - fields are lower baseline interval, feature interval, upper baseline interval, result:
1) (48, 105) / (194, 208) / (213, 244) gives -4.97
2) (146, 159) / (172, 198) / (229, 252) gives -3.55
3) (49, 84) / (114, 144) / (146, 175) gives -1.20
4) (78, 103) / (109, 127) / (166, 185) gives -1.09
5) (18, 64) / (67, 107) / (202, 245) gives -4.07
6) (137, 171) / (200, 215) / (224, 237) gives -3.79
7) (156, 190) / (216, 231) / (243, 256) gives 2.29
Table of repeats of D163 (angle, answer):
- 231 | 70.53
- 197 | 123.8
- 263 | 124.2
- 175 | 127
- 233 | 63.68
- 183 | 125.3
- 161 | 132.3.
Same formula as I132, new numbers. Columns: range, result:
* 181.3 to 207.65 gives 129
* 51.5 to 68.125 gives 128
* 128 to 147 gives 135.1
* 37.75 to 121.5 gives 135.3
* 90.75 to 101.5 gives 129.1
